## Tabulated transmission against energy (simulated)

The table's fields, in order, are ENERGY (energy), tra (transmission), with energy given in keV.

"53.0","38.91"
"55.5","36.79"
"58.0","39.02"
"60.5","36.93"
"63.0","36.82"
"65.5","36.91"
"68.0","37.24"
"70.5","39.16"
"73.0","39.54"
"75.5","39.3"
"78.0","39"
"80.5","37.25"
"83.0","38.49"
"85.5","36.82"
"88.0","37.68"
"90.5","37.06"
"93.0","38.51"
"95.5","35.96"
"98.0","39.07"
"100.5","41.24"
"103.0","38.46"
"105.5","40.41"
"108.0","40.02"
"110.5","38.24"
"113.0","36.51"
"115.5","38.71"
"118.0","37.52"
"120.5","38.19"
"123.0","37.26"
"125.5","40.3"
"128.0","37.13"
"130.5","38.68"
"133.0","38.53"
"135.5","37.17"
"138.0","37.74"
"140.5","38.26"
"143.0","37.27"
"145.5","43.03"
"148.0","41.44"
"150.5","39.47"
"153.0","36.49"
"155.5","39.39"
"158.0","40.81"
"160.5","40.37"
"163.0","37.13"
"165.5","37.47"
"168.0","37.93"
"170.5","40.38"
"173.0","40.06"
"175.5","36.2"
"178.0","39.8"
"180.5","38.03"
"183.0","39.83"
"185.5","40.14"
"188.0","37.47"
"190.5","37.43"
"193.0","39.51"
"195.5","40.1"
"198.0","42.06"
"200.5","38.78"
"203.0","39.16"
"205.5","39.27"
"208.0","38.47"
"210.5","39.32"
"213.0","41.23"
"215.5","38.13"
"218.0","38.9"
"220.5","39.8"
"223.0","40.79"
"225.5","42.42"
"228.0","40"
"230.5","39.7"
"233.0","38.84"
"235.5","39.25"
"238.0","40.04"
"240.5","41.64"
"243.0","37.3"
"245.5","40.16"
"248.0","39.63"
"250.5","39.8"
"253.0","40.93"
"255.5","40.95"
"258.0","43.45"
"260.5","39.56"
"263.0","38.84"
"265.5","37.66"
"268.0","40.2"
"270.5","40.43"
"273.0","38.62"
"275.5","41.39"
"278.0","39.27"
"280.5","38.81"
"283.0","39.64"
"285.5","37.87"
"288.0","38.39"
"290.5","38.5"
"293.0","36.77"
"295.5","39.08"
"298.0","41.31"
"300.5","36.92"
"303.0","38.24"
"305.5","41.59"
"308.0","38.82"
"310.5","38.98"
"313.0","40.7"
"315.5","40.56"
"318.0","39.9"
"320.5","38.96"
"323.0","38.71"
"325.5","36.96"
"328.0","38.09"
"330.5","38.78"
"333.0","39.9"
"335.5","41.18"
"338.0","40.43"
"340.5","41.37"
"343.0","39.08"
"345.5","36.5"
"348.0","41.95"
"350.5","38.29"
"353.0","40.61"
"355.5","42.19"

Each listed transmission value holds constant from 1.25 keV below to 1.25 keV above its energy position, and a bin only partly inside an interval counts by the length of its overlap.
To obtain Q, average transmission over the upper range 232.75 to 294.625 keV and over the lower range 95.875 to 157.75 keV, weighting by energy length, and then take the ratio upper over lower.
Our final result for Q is 1.02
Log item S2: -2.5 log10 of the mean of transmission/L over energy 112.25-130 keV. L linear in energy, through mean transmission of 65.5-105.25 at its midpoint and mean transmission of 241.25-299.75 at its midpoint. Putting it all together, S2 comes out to 0.015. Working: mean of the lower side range 38.3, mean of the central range 38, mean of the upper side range 39.5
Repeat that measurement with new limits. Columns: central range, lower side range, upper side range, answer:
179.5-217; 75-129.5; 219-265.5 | 0.01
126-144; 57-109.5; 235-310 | 0.02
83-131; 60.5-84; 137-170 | 0.01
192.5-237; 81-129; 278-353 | -0.03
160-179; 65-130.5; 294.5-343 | 0.00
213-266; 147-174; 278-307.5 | -0.03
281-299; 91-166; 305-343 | 0.02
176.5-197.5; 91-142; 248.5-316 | -0.01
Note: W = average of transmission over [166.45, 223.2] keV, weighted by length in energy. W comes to 39.2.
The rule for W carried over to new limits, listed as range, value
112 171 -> 38.6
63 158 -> 38.5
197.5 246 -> 39.7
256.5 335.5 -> 39.3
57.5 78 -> 38.1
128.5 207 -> 39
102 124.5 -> 38.4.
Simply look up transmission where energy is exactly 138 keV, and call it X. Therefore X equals 37.74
